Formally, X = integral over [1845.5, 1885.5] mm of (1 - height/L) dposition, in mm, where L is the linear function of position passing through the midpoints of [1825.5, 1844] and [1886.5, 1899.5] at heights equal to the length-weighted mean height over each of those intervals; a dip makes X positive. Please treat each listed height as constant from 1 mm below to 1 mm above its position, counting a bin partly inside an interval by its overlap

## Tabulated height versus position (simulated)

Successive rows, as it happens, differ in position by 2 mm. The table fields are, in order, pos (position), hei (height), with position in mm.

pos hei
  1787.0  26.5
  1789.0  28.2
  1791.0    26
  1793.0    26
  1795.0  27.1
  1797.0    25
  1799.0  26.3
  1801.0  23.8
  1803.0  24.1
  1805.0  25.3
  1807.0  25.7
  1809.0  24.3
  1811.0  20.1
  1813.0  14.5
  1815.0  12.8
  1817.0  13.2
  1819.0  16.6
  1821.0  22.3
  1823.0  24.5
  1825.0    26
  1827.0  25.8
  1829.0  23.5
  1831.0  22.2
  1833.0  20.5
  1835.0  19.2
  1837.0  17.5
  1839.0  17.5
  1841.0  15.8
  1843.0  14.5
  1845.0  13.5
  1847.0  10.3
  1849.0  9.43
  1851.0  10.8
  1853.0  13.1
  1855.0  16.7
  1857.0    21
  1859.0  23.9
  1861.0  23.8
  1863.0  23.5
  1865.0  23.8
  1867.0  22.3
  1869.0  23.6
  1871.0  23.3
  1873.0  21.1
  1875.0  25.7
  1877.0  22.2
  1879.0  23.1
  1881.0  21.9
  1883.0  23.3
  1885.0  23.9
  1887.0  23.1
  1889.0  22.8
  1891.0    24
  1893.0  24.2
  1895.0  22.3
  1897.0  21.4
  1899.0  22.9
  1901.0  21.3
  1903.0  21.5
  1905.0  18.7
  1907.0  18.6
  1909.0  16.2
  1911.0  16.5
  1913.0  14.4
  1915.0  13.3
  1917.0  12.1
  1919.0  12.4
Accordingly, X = 2.5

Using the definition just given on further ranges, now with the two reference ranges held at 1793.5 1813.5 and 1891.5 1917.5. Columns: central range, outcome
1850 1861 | 1.9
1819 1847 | 3.5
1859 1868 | -1.0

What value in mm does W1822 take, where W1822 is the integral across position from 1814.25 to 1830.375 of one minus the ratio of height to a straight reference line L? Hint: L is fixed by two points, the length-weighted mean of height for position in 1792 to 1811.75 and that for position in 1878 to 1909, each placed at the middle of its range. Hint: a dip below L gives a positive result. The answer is 2.3 mm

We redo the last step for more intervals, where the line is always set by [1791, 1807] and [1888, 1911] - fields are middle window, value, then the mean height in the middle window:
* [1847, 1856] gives 4.2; 12.3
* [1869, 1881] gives -0.5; 23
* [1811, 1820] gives 3.6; 14.9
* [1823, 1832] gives -0.1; 24.4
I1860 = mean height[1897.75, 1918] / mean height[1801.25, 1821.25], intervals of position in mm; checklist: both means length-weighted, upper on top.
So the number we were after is 0.88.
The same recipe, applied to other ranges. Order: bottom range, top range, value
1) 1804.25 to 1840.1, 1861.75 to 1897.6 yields 1.12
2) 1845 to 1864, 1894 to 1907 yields 1.26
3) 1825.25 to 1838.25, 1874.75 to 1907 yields 1.04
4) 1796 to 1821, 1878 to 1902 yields 1.09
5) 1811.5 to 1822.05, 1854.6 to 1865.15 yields 1.38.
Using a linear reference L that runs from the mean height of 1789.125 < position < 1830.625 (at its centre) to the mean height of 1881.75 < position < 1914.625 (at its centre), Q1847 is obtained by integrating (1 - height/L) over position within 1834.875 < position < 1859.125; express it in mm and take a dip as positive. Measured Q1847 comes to 7.44 mm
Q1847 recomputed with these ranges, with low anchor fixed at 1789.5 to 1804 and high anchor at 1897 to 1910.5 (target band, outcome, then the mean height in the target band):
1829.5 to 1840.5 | 1.9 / 19.4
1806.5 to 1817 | 2.6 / 18.6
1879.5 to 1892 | -1.4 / 23.2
